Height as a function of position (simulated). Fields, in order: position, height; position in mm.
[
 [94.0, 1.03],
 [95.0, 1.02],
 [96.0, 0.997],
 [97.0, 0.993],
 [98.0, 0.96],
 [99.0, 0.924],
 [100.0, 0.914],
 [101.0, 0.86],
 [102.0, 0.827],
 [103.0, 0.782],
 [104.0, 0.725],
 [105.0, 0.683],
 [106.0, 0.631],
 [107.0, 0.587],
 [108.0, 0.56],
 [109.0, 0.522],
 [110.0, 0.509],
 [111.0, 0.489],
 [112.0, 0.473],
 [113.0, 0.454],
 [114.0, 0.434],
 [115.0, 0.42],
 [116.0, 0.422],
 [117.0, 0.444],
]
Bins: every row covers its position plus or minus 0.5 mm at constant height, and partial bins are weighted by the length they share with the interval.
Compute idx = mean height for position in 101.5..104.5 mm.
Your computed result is 0.778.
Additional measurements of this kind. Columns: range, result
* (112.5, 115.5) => 0.436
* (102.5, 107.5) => 0.682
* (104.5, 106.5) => 0.657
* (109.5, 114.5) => 0.472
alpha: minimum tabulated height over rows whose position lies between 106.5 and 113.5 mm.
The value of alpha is 0.454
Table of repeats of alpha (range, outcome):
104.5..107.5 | 0.587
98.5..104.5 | 0.725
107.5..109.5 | 0.522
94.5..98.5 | 0.96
